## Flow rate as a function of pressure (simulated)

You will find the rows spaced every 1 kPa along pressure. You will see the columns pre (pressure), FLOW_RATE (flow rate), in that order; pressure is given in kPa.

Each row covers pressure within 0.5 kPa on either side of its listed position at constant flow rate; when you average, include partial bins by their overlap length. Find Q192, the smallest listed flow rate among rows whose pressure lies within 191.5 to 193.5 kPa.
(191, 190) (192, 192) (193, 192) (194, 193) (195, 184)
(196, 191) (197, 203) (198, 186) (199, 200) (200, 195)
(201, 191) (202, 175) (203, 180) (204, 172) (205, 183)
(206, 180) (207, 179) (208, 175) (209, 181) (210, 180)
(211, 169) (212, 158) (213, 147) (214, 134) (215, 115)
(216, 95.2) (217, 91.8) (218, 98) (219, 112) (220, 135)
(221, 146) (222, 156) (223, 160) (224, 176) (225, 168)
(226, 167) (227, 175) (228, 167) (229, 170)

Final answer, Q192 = 192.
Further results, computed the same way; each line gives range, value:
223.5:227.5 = 167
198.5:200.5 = 195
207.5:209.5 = 175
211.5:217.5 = 91.8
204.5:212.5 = 158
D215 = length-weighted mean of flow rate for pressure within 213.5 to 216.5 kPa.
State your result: 115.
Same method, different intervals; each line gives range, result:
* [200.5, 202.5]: 183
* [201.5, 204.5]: 176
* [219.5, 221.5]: 140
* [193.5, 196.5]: 189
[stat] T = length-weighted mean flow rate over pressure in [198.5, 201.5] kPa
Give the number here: 195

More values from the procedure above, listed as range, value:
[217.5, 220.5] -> 115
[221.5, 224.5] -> 164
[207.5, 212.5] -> 173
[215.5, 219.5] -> 99.2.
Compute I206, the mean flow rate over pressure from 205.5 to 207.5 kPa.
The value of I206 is 180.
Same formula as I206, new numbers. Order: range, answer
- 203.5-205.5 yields 178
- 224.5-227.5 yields 170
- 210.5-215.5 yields 145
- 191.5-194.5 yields 192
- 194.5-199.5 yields 193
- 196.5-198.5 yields 194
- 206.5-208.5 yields 177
